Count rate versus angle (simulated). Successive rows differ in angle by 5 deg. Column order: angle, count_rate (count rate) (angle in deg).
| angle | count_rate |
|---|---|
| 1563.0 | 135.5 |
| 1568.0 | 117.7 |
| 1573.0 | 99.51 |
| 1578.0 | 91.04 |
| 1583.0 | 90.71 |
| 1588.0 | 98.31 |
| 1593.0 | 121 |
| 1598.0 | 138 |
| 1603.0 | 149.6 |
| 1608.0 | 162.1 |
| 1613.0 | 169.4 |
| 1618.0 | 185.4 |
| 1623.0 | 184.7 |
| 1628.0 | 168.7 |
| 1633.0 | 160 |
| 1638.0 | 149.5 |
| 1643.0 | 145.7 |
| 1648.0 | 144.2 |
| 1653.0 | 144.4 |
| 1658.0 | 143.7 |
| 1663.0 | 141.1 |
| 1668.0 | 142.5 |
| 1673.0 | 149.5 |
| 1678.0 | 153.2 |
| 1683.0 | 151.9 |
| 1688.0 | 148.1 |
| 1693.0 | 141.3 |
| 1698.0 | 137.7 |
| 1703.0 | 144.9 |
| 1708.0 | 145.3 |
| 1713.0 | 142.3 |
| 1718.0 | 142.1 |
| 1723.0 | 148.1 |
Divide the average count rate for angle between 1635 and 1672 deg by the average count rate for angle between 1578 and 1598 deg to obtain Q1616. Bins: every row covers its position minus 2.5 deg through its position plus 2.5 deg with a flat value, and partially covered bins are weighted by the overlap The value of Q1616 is 1.36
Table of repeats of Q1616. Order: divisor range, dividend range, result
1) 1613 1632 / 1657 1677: 0.82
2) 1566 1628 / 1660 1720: 1.07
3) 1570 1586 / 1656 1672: 1.51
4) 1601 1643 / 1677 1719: 0.88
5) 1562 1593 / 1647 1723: 1.38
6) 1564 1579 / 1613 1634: 1.63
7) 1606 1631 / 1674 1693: 0.86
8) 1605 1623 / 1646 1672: 0.83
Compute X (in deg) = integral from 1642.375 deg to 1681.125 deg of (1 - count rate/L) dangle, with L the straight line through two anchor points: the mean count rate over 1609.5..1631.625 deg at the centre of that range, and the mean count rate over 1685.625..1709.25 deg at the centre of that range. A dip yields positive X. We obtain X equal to 3.0 deg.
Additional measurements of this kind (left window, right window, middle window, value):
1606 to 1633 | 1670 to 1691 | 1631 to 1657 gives 2.5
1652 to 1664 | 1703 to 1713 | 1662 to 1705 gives -0.6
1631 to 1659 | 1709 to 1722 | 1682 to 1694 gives -0.2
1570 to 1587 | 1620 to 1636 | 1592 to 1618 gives -3.3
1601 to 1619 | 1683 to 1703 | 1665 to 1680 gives 0.1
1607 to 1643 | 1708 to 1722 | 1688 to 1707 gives 0.7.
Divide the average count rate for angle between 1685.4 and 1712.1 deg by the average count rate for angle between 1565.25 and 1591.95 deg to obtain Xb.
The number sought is 1.42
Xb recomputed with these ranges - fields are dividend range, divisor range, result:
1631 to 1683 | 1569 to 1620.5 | 1.13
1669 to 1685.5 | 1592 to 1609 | 1.05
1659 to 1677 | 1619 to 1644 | 0.88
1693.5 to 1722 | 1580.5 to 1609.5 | 1.14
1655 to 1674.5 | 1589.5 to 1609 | 1.04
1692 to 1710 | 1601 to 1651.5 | 0.88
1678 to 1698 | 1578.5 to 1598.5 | 1.37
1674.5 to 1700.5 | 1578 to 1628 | 1.03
